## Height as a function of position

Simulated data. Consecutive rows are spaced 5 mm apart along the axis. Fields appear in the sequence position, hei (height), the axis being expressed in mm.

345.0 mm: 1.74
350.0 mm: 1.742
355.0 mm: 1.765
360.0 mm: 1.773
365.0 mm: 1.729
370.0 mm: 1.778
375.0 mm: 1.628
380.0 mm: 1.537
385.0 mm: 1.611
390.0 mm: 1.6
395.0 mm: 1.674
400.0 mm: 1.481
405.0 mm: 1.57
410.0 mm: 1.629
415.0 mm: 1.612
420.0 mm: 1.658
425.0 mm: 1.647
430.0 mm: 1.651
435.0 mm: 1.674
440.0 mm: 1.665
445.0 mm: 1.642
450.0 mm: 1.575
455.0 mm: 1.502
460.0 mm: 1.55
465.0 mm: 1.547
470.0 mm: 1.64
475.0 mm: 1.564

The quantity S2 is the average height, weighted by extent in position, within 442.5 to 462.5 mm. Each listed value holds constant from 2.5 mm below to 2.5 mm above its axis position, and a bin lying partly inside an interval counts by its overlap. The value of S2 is 1.57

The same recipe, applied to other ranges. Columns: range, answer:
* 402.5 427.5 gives 1.62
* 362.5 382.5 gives 1.67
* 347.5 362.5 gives 1.76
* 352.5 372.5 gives 1.76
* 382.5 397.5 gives 1.63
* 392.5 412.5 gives 1.59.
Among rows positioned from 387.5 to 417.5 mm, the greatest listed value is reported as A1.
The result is 1.674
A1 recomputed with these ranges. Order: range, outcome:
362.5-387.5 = 1.778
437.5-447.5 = 1.665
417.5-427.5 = 1.658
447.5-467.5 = 1.575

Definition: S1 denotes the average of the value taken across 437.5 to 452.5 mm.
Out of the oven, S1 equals 1.63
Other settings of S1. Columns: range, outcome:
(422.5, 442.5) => 1.66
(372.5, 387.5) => 1.59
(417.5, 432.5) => 1.65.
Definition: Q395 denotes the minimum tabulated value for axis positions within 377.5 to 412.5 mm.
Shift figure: 1.481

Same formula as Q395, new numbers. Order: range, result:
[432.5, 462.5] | 1.502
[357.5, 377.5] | 1.628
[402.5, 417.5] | 1.57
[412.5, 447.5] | 1.612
